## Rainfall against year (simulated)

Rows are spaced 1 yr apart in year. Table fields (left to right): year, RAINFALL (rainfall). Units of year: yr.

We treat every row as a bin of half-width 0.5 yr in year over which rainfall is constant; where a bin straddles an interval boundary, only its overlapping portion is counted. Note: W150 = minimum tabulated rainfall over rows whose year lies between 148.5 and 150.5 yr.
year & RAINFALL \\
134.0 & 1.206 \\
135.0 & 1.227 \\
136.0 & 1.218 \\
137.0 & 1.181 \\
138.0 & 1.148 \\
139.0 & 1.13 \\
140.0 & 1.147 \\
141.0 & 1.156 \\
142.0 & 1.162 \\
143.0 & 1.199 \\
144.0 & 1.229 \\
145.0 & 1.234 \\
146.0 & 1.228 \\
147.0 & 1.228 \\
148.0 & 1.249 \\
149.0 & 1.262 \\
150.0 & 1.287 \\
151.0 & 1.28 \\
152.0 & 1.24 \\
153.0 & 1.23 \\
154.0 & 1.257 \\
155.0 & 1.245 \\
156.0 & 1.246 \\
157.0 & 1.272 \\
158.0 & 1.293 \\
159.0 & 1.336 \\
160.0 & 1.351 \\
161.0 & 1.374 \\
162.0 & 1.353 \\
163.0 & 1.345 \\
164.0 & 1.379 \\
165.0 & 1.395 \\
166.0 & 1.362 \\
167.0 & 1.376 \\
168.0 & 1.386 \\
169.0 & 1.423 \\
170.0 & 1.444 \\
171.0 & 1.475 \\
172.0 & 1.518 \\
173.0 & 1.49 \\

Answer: 1.262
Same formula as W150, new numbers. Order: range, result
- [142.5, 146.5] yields 1.199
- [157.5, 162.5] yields 1.293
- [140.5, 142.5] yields 1.156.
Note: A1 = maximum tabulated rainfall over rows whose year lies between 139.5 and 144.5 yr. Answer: 1.229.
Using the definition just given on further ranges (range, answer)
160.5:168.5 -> 1.395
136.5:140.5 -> 1.181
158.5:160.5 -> 1.351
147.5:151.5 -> 1.287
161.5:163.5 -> 1.353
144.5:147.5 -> 1.234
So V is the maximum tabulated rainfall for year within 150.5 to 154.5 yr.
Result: 1.28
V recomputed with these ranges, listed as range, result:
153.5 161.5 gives 1.374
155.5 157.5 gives 1.272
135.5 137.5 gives 1.218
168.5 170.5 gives 1.444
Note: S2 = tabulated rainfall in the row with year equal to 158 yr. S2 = 1.293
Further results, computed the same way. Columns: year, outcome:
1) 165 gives 1.395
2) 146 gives 1.228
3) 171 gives 1.475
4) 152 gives 1.24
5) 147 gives 1.228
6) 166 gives 1.362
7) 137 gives 1.181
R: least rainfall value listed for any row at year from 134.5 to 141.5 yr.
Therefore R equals 1.13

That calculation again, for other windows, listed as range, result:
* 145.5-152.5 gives 1.228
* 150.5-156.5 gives 1.23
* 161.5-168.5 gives 1.345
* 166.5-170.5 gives 1.376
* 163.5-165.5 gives 1.379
